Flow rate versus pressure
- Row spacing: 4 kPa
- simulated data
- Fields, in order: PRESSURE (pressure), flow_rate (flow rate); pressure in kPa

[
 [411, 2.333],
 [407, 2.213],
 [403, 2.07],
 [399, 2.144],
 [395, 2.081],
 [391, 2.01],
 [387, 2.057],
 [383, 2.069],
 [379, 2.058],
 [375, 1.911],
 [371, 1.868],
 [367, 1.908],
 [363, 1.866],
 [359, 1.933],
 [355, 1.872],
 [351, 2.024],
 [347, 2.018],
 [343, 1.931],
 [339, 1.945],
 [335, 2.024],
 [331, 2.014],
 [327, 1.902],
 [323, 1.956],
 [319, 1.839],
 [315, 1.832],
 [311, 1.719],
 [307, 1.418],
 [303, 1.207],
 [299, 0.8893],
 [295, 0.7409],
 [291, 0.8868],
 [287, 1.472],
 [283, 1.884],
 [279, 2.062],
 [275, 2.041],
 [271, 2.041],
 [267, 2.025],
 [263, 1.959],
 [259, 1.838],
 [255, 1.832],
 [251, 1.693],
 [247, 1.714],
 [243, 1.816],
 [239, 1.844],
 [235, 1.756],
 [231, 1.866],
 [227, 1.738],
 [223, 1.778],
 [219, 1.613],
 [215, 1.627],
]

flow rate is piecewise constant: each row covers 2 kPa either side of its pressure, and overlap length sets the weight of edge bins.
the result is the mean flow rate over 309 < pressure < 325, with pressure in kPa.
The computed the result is 1.84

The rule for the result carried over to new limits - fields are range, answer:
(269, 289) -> 1.9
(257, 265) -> 1.9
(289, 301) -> 0.839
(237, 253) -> 1.77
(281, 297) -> 1.25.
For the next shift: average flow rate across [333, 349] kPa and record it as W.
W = 1.98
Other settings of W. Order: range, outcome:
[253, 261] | 1.83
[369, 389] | 1.99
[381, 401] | 2.07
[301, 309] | 1.31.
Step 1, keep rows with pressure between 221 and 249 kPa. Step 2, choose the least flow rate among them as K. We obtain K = 1.714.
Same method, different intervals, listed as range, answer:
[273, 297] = 0.7409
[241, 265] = 1.693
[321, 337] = 1.902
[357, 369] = 1.866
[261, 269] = 1.959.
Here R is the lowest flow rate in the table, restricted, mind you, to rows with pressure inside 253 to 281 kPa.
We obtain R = 1.832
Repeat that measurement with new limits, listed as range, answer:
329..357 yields 1.872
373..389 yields 1.911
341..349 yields 1.931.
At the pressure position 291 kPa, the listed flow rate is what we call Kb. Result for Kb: 0.8868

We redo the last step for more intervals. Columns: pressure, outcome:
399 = 2.144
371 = 1.868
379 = 2.058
